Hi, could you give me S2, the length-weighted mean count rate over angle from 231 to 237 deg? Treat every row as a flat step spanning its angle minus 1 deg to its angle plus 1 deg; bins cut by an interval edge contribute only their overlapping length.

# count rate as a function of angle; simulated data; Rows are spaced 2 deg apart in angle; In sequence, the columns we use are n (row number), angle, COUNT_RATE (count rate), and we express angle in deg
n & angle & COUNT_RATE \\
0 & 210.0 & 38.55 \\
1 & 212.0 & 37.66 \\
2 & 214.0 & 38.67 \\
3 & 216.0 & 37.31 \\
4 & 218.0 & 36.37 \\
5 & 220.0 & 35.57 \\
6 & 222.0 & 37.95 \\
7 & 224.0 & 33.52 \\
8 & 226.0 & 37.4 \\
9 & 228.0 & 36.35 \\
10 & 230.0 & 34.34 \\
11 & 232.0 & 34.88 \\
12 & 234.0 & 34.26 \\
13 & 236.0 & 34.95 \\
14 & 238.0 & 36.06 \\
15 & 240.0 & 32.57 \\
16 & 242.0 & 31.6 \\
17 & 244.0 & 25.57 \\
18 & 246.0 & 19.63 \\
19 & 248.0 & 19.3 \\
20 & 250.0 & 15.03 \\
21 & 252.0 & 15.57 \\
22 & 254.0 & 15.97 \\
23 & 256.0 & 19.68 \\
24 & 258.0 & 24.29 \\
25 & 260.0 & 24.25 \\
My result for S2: 34.7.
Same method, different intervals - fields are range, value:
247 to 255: 16.5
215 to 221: 36.4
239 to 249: 25.7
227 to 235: 35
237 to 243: 33.4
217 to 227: 36.2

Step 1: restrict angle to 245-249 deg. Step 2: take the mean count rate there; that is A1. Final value 19.5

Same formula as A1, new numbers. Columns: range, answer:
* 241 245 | 28.6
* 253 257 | 17.8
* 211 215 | 38.2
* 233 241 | 34.5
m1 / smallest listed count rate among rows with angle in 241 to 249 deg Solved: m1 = 19.3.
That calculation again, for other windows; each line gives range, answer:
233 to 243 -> 31.6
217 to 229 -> 33.52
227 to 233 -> 34.34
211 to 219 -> 36.37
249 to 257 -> 15.03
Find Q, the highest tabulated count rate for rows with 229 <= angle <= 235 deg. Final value 34.88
